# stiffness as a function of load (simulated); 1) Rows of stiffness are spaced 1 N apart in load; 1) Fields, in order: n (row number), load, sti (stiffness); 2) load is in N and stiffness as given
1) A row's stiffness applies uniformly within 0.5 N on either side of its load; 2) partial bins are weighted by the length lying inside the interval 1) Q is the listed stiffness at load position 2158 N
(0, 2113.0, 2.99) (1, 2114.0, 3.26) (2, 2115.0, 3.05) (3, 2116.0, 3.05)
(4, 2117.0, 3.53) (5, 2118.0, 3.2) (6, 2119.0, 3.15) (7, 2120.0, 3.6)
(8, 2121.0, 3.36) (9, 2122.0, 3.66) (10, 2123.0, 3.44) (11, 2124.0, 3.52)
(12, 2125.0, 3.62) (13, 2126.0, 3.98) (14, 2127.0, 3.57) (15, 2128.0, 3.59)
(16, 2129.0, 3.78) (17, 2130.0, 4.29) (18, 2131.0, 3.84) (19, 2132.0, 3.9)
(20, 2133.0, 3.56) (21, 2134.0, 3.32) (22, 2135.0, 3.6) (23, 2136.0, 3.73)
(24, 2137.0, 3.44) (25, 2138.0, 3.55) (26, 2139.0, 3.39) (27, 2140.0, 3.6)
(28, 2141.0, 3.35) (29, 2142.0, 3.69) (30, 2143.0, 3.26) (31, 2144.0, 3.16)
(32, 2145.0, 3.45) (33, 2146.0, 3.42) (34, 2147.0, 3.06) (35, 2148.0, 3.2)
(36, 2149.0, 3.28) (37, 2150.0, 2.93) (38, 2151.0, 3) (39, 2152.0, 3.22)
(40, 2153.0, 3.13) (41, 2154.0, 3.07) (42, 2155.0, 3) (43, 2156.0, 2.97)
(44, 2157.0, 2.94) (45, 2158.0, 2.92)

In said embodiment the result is 2.92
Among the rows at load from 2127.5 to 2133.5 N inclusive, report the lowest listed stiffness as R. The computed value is 3.56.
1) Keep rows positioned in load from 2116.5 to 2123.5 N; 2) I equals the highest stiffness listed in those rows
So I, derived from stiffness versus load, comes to 3.66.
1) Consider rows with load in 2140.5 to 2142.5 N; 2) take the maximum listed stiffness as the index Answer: 3.69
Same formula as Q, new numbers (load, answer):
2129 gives 3.78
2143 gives 3.26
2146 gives 3.42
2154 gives 3.07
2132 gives 3.9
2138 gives 3.55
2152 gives 3.22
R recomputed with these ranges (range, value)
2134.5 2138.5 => 3.44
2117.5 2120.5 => 3.15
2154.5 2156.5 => 2.97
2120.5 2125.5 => 3.36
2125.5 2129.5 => 3.57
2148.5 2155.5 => 2.93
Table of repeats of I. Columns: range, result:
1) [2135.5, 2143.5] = 3.73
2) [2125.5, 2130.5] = 4.29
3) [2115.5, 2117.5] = 3.53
